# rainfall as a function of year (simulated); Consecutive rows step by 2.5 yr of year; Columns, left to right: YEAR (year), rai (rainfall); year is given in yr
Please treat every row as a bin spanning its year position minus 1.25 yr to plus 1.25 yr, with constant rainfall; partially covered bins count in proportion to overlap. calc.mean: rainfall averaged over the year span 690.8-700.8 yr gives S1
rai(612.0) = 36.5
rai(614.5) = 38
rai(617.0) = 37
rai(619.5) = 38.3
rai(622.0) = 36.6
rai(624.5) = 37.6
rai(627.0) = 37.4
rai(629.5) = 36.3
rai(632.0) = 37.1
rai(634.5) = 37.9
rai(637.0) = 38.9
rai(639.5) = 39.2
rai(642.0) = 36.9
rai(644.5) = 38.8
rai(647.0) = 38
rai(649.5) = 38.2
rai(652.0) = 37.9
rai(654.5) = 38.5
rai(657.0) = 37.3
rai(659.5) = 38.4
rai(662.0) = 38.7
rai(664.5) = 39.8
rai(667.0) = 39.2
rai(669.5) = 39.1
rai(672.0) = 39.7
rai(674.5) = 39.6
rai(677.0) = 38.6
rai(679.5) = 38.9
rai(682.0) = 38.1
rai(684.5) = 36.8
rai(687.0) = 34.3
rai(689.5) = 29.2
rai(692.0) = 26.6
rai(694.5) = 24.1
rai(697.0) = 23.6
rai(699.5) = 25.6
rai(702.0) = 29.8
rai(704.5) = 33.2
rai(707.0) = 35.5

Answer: 25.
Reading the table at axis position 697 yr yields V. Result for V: 23.6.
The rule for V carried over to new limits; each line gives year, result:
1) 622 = 36.6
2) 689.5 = 29.2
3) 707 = 35.5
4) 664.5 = 39.8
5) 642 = 36.9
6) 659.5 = 38.4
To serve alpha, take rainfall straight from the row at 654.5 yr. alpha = 38.5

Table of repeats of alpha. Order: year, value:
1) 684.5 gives 36.8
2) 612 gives 36.5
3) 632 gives 37.1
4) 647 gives 38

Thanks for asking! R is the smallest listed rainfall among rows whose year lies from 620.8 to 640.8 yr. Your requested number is 36.3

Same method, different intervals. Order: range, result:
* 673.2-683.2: 38.1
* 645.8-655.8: 37.9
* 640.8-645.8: 36.9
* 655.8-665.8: 37.3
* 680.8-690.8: 29.2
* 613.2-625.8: 36.6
